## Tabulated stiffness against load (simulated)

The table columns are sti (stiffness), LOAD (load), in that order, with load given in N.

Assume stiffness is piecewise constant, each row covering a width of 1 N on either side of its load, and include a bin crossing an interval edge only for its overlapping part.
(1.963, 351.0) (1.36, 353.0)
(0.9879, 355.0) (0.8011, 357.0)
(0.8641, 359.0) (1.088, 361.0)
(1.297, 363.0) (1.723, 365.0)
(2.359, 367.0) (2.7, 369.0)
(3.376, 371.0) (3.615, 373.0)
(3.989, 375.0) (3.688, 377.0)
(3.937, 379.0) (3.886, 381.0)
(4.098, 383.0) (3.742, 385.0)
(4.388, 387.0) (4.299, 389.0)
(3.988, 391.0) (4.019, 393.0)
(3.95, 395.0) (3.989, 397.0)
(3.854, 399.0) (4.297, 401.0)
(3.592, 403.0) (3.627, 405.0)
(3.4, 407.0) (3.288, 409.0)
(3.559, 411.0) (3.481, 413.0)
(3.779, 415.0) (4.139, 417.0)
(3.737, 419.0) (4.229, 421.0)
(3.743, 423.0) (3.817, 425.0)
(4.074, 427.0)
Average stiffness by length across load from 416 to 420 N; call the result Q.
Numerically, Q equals 3.94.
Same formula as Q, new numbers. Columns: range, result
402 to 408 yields 3.54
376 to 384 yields 3.9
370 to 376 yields 3.66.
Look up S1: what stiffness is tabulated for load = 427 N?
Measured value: 4.074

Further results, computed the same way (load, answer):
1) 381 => 3.886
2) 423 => 3.743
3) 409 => 3.288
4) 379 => 3.937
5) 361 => 1.088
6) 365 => 1.723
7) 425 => 3.817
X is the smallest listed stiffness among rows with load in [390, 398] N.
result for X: 3.95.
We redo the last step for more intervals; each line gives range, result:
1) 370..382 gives 3.376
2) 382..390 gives 3.742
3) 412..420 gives 3.481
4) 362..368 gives 1.297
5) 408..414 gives 3.288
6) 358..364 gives 0.8641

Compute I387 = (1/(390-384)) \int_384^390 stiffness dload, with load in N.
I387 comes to 4.14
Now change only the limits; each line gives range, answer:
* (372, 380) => 3.81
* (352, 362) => 1.02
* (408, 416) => 3.53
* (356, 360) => 0.833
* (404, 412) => 3.47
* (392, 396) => 3.98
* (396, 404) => 3.93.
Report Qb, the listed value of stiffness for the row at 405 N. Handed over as 3.627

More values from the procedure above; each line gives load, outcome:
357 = 0.8011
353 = 1.36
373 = 3.615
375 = 3.989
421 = 4.229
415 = 3.779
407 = 3.4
